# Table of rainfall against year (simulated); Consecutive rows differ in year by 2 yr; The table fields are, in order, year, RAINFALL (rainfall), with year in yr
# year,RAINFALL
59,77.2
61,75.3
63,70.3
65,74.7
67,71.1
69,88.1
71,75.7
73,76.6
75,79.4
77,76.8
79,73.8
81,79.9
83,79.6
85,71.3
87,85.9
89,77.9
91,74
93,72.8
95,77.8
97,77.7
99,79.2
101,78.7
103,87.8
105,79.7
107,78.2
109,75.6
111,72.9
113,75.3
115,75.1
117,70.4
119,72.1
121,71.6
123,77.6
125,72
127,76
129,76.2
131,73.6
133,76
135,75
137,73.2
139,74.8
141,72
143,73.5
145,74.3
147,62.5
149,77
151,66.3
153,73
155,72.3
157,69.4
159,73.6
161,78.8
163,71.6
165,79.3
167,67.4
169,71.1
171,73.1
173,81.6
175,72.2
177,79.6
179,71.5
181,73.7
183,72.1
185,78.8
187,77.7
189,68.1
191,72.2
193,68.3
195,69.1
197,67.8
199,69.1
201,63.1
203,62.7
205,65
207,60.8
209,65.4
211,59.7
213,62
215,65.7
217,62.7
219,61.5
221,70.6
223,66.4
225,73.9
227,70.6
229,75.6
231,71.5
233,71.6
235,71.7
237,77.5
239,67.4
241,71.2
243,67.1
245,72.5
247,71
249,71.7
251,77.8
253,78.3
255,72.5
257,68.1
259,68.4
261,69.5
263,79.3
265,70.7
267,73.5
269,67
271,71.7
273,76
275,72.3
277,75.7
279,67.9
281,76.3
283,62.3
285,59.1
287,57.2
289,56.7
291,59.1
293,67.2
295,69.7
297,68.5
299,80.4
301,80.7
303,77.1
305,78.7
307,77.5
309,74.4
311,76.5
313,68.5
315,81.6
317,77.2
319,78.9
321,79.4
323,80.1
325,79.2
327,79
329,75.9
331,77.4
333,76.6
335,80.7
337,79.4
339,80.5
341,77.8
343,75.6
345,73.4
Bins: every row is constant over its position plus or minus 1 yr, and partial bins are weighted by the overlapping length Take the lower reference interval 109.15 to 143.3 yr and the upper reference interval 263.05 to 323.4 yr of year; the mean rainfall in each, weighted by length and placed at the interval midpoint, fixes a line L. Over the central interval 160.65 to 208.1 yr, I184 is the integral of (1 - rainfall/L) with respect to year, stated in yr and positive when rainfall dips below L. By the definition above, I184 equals 1.31 yr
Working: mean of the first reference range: 74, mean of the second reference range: 72.1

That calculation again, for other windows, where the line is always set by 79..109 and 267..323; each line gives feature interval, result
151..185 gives 1.0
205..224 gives 2.7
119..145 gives 1.0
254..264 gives 0.2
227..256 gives 0.4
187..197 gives 0.7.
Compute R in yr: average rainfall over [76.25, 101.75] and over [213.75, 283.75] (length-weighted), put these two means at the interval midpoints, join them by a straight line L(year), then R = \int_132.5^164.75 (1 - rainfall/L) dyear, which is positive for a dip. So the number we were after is 0.9 yr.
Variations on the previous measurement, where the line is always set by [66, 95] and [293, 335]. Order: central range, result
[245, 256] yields 0.4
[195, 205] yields 1.4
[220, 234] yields 1.0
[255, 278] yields 1.4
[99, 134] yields 0.6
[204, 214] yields 1.9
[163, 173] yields 0.5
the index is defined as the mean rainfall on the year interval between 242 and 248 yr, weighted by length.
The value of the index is 70.2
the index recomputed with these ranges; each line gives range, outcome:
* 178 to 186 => 74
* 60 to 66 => 73.4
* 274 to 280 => 72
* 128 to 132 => 74.9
